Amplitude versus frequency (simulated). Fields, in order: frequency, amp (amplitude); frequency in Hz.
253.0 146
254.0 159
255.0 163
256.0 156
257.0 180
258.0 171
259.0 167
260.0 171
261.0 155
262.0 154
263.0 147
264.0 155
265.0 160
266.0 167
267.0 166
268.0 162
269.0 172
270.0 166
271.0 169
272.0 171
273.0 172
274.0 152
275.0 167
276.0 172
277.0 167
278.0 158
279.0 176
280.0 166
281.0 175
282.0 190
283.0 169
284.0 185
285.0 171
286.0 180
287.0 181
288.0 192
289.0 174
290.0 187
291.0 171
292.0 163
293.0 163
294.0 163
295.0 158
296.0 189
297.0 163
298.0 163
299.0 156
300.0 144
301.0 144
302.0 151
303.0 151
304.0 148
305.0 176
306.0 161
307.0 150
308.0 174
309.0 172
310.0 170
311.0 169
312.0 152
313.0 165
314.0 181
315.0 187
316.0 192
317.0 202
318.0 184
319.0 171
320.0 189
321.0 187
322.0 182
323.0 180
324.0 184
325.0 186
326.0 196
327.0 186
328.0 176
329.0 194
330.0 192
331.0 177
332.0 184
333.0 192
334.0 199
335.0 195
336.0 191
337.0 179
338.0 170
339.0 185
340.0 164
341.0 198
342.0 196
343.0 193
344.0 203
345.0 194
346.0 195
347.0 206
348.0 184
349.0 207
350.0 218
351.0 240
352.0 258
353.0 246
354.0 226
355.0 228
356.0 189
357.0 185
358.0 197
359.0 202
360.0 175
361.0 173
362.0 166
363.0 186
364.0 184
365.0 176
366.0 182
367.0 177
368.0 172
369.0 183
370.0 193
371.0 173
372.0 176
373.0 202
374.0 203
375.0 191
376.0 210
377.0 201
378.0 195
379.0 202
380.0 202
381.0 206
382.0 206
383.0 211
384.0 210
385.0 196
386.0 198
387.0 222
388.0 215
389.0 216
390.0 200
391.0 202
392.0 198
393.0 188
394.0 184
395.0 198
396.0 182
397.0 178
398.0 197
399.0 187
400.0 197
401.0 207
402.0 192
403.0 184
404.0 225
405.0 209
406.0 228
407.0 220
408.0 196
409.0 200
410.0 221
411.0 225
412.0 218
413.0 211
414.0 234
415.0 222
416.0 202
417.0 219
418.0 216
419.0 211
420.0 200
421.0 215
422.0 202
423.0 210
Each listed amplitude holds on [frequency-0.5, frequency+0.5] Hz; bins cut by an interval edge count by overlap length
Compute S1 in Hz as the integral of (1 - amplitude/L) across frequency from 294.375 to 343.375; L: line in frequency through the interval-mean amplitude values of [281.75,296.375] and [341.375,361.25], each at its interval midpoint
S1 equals 3.6 Hz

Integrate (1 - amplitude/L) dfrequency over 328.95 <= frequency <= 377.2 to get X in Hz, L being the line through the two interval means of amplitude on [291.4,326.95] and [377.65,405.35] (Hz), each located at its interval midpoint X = -2.0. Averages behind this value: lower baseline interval 171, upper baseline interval 200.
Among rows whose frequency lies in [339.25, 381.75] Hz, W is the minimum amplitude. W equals 164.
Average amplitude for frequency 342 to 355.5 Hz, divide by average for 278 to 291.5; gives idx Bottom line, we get 1.21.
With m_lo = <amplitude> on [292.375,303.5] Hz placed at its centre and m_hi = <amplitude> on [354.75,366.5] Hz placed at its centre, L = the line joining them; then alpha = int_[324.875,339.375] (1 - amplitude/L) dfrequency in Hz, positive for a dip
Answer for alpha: -1.1 Hz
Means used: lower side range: 159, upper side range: 186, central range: 187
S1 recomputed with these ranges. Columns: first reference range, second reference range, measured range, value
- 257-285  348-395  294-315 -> 1.8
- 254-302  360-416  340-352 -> -1.1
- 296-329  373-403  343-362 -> -1.9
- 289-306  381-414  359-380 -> 0.6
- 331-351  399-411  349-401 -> 0.6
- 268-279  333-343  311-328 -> -0.1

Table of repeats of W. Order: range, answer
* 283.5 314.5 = 144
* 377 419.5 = 178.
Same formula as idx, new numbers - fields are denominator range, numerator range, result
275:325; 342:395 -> 1.16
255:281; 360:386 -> 1.16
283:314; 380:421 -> 1.24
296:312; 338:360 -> 1.27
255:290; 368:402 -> 1.17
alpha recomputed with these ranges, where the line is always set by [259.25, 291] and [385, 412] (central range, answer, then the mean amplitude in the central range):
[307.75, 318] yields 0.2 Hz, 177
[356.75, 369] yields 0.8 Hz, 181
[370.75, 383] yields -0.1 Hz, 198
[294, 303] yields 0.9 Hz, 158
